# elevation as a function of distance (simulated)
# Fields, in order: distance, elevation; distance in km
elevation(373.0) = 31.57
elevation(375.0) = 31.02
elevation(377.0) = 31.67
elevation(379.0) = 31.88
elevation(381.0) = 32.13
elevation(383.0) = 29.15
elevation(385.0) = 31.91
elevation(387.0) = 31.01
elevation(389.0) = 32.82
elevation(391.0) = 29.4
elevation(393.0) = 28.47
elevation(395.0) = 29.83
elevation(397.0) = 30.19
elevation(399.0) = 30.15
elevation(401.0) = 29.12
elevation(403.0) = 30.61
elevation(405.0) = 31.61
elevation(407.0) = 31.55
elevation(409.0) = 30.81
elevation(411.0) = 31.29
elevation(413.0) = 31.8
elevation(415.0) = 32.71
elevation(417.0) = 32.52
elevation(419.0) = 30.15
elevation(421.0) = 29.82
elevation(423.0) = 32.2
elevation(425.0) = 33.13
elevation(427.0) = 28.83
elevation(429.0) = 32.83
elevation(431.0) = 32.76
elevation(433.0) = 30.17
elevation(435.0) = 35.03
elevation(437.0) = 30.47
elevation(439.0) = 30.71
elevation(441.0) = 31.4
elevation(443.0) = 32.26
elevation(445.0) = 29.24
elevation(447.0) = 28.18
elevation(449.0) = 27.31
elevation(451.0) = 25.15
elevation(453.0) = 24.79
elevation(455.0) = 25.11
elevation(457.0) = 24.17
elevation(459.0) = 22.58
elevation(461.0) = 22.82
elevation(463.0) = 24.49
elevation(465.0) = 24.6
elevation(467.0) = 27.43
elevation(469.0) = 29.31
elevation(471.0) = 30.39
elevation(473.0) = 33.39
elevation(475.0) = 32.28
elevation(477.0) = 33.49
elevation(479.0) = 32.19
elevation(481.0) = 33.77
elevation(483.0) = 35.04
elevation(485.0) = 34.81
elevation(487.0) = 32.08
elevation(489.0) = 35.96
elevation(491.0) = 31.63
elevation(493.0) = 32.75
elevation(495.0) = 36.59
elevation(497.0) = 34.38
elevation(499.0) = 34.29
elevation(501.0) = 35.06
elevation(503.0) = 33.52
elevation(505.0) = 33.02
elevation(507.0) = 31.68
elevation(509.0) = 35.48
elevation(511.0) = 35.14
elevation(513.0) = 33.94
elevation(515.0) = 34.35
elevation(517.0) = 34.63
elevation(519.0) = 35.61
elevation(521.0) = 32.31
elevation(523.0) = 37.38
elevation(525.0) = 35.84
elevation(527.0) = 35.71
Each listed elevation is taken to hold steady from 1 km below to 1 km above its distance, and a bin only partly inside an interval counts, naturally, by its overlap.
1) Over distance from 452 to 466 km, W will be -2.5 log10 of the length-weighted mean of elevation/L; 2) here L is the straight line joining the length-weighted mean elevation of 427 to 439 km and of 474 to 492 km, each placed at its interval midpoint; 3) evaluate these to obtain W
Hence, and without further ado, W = 0.33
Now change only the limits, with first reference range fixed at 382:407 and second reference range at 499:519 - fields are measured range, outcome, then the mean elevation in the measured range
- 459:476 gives 0.182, 27.8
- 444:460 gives 0.243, 25.8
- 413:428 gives -0.004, 31.4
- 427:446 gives 0.010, 31.5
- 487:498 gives -0.014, 34.1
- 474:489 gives -0.009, 33.6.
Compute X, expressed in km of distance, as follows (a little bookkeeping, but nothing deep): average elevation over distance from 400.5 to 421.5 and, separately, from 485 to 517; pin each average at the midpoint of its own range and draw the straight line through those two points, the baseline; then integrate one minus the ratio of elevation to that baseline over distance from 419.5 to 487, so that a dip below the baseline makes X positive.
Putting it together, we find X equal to 5.7 km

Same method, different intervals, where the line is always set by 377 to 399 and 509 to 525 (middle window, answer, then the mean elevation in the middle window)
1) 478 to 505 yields 0.07 km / 34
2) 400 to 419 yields 0.08 km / 31.3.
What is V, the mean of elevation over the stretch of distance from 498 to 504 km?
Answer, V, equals 34.3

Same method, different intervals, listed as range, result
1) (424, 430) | 31.6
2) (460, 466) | 24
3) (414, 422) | 31.3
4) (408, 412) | 31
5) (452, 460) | 24.2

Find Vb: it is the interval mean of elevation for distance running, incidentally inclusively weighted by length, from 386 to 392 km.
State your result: 31.1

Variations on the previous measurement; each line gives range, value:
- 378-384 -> 31.1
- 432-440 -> 31.6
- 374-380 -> 31.5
